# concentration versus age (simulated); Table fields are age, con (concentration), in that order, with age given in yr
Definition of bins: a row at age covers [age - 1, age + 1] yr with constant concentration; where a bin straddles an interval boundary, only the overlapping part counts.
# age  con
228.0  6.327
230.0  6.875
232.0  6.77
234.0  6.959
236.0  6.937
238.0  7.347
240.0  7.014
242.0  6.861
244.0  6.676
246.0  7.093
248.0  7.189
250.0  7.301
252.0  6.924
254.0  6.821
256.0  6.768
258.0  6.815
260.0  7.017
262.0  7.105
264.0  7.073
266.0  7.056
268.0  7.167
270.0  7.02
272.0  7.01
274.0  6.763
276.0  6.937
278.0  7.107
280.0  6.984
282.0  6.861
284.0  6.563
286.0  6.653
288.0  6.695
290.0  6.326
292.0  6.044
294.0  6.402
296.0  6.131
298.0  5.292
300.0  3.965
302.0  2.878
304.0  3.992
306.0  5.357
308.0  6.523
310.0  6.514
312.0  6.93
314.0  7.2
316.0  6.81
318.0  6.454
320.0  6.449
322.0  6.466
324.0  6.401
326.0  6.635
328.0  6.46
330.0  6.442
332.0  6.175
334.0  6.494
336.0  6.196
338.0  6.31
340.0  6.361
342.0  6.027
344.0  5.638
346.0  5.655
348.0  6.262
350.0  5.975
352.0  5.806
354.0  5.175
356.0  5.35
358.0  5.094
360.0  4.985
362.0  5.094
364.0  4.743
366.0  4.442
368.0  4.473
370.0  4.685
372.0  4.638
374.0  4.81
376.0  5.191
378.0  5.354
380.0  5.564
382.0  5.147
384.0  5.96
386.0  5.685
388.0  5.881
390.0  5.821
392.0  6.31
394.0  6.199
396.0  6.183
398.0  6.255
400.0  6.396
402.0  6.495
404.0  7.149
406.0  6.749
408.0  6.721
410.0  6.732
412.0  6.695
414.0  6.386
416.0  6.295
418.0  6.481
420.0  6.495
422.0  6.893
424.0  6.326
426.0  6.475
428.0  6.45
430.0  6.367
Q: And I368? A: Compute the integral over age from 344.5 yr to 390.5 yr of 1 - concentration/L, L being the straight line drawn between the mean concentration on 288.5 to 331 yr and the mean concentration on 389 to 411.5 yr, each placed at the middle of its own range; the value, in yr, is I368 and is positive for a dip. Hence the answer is 7.3 yr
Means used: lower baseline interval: 5.99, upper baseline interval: 6.46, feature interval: 5.29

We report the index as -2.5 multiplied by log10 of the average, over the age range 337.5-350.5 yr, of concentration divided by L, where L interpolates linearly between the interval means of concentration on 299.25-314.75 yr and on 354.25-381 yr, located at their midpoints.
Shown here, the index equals -0.173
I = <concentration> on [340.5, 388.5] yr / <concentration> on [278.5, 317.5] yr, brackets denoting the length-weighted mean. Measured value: 0.88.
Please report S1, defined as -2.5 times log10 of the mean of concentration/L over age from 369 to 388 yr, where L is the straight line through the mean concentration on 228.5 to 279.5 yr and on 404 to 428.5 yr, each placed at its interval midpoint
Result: 0.259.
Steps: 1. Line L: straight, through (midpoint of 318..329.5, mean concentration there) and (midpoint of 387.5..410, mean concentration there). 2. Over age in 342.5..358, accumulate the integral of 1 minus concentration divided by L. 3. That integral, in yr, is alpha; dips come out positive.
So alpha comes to 1.89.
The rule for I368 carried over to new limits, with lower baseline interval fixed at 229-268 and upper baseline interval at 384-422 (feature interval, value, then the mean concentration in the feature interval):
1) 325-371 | 6.5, 5.67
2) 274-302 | 2.6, 6.2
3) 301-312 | 2.5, 5.22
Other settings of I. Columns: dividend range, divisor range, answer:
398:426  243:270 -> 0.94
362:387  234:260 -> 0.72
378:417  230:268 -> 0.89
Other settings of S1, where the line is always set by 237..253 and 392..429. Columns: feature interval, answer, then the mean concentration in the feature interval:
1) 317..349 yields 0.08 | 6.28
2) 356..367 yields 0.33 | 4.92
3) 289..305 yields 0.32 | 5.13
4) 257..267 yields 0.00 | 7.01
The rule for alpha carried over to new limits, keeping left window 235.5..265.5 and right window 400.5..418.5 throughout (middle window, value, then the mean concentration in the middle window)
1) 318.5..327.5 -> 0.5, 6.48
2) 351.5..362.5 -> 2.5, 5.23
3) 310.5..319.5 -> 0.1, 6.81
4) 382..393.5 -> 1.4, 5.87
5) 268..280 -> -0.1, 6.99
